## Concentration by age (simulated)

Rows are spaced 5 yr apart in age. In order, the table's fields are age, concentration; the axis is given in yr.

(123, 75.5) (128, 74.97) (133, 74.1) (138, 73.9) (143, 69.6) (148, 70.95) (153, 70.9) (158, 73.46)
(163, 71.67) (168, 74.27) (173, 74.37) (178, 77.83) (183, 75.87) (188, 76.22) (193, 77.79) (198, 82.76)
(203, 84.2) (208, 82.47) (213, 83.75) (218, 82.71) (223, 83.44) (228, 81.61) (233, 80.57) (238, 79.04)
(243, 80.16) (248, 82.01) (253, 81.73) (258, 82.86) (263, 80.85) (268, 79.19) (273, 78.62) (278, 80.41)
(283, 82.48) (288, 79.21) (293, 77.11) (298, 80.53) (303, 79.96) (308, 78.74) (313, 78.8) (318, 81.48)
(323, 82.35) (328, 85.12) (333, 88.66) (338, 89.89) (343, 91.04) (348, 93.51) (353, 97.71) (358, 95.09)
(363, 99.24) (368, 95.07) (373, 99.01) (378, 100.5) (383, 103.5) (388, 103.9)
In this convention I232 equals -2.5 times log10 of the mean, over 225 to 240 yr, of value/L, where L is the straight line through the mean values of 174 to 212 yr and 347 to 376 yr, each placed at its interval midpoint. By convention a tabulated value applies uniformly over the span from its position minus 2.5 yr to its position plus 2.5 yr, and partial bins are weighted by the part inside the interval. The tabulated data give 0.04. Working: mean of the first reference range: 79.5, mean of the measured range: 80.6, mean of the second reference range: 96.8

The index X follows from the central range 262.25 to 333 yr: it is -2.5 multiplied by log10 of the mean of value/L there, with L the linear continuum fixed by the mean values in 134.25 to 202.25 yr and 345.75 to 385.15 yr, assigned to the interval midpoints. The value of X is 0.12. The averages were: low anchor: 74.8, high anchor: 97.9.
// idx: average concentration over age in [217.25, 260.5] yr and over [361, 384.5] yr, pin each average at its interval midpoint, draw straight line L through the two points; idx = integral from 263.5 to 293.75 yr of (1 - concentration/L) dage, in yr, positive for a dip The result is 2.5 yr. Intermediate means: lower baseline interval 81.5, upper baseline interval 99.3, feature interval 79.7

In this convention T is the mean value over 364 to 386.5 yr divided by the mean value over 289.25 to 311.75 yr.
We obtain 1.26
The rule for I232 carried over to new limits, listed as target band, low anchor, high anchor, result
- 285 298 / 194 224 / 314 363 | 0.11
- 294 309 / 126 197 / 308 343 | 0.05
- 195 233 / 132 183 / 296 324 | -0.10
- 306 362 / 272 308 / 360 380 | 0.03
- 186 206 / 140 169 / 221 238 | -0.05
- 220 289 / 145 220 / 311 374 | 0.03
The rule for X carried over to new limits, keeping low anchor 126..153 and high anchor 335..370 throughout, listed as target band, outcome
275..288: 0.08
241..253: 0.03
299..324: 0.13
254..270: 0.05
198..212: -0.05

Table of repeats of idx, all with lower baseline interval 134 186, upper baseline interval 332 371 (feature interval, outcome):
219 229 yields -0.30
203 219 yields -0.88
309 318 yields 1.04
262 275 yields 0.86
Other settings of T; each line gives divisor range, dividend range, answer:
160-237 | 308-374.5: 1.14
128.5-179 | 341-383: 1.33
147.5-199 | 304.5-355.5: 1.15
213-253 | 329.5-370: 1.15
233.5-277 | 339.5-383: 1.20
